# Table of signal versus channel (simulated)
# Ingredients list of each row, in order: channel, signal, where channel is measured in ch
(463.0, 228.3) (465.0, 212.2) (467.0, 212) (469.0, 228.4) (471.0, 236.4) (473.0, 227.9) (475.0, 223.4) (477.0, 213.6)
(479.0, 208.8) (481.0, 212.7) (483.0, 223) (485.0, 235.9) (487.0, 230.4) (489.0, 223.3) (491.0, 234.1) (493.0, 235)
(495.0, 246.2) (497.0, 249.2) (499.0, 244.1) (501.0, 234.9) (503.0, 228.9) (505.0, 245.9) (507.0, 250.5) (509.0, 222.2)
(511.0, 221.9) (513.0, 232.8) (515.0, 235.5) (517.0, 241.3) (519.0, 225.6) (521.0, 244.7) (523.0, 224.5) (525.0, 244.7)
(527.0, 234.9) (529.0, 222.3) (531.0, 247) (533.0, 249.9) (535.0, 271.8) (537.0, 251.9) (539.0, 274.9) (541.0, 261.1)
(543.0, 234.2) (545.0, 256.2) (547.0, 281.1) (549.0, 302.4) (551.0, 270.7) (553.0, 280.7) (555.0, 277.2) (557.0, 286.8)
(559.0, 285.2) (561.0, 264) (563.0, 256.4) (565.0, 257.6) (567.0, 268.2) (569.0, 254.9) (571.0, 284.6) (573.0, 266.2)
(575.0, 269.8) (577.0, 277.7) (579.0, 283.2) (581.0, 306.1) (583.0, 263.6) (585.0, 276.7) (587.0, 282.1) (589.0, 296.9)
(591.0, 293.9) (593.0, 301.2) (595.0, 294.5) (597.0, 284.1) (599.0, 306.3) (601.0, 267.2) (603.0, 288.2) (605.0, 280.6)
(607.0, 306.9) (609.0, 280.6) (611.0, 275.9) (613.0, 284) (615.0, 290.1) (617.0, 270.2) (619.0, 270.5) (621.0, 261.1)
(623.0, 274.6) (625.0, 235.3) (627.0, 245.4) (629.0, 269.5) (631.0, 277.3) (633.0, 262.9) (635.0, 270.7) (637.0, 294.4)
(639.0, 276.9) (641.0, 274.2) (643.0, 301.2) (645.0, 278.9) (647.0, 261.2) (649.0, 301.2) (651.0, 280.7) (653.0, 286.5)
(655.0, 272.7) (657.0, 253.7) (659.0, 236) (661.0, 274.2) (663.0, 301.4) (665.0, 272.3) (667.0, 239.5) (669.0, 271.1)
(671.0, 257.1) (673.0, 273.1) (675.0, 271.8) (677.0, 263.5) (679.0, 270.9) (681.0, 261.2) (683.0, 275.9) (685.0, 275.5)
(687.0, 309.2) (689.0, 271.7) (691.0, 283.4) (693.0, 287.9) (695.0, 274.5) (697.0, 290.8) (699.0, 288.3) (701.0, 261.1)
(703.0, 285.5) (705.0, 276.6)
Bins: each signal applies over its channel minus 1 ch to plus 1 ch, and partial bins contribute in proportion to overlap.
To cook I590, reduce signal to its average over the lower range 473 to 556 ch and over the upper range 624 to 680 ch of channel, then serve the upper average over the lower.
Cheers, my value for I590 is 1.1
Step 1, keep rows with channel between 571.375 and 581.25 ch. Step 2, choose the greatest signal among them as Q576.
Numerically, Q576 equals 306.1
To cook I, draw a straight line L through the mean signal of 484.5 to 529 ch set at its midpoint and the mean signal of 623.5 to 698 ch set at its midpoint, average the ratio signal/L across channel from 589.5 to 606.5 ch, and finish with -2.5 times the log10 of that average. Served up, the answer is -0.13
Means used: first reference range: 235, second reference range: 273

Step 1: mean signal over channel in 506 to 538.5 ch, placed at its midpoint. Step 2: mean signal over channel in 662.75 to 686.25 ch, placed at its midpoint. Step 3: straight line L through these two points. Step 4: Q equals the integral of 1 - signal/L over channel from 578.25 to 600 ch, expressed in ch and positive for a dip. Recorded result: -3.2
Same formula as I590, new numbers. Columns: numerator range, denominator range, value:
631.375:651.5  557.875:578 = 1.04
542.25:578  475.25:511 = 1.17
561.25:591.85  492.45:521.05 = 1.16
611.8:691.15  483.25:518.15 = 1.16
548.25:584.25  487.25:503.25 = 1.16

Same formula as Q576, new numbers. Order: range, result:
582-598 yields 301.2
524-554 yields 302.4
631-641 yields 294.4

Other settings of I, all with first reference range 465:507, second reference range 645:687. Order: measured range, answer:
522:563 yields -0.08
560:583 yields -0.09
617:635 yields 0.00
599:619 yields -0.10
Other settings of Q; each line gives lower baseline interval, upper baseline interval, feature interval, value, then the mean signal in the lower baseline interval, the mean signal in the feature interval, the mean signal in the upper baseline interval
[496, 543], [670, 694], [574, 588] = -1.4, 242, 280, 275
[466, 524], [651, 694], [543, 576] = -3.5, 231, 271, 272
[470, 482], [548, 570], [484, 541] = 0.8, 220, 240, 273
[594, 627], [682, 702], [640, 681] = 1.3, 278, 272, 282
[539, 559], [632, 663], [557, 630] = -0.8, 273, 277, 276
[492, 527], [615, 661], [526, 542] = -0.5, 237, 252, 271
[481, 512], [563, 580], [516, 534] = 0.8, 234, 237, 269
